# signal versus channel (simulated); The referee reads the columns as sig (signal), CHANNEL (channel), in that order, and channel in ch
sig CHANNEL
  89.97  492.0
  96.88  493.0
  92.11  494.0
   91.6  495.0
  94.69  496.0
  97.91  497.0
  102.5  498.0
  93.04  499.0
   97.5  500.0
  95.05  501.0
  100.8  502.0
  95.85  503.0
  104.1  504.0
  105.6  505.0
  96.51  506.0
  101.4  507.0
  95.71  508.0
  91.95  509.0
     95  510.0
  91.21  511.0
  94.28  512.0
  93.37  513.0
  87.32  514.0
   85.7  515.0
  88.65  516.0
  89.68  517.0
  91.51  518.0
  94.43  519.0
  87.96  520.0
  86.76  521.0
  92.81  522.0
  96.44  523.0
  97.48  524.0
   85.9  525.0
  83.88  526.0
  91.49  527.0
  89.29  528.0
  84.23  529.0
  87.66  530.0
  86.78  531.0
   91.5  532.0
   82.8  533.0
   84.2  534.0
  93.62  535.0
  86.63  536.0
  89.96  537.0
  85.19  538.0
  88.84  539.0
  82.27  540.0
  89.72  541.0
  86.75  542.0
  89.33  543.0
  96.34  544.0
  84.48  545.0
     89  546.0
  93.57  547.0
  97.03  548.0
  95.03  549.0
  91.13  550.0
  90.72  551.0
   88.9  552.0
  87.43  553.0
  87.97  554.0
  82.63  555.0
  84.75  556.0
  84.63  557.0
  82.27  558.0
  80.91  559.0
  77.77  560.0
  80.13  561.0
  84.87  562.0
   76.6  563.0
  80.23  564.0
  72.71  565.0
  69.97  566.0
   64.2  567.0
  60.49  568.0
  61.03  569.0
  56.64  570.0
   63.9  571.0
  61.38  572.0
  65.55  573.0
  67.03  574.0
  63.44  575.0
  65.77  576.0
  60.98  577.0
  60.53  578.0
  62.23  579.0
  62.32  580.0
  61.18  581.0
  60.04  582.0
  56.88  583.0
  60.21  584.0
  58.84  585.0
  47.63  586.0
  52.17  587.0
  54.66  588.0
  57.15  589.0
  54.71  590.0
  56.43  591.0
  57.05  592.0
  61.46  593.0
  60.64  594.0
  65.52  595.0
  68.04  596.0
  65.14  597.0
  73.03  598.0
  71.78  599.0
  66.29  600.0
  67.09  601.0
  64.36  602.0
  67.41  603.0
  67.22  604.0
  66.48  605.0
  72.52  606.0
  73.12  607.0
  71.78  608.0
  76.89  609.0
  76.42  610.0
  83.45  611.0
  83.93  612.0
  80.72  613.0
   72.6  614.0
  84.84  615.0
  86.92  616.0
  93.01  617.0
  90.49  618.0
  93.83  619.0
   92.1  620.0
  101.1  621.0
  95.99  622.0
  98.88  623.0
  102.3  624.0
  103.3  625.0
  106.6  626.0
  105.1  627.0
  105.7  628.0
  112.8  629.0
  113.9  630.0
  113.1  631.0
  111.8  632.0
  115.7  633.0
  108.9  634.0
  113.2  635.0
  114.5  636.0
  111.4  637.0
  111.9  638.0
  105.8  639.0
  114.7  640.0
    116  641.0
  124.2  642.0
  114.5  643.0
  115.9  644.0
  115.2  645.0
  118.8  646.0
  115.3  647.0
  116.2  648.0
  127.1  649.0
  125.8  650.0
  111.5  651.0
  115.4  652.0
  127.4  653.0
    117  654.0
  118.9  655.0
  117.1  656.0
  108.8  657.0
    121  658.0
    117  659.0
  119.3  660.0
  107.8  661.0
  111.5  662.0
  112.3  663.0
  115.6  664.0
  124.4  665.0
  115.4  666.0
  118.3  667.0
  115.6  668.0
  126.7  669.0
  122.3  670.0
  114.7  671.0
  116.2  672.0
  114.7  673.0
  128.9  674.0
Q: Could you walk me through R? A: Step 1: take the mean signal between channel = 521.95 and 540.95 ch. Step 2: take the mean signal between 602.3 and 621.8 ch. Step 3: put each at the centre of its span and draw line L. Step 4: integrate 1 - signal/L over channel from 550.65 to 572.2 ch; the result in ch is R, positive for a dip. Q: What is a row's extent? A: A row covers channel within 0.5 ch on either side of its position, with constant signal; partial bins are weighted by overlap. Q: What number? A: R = 2.31 ch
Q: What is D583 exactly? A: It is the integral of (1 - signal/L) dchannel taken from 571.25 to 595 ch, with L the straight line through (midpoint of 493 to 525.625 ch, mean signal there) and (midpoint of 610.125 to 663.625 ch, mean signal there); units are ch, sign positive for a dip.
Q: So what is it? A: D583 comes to 9.86 ch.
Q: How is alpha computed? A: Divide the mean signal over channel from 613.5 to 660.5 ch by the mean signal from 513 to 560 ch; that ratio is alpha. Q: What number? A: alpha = 1.24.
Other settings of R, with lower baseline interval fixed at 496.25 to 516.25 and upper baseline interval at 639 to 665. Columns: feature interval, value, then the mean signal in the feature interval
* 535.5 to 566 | 4.8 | 86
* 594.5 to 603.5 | 3.4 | 67.6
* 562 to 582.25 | 7.7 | 65.4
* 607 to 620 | 3.3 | 82.9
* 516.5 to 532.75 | 1.4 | 89.8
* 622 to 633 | 0.6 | 107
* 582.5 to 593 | 5.0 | 55.9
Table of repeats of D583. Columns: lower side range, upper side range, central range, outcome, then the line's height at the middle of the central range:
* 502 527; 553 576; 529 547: -0.9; 83.8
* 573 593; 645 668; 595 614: 1.1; 76.1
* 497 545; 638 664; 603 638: 5.3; 111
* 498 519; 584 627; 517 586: 5.3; 86.1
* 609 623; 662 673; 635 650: -1.9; 103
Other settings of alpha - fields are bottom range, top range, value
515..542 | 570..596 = 0.68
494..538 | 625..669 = 1.25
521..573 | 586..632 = 0.95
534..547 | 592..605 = 0.75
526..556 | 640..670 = 1.33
